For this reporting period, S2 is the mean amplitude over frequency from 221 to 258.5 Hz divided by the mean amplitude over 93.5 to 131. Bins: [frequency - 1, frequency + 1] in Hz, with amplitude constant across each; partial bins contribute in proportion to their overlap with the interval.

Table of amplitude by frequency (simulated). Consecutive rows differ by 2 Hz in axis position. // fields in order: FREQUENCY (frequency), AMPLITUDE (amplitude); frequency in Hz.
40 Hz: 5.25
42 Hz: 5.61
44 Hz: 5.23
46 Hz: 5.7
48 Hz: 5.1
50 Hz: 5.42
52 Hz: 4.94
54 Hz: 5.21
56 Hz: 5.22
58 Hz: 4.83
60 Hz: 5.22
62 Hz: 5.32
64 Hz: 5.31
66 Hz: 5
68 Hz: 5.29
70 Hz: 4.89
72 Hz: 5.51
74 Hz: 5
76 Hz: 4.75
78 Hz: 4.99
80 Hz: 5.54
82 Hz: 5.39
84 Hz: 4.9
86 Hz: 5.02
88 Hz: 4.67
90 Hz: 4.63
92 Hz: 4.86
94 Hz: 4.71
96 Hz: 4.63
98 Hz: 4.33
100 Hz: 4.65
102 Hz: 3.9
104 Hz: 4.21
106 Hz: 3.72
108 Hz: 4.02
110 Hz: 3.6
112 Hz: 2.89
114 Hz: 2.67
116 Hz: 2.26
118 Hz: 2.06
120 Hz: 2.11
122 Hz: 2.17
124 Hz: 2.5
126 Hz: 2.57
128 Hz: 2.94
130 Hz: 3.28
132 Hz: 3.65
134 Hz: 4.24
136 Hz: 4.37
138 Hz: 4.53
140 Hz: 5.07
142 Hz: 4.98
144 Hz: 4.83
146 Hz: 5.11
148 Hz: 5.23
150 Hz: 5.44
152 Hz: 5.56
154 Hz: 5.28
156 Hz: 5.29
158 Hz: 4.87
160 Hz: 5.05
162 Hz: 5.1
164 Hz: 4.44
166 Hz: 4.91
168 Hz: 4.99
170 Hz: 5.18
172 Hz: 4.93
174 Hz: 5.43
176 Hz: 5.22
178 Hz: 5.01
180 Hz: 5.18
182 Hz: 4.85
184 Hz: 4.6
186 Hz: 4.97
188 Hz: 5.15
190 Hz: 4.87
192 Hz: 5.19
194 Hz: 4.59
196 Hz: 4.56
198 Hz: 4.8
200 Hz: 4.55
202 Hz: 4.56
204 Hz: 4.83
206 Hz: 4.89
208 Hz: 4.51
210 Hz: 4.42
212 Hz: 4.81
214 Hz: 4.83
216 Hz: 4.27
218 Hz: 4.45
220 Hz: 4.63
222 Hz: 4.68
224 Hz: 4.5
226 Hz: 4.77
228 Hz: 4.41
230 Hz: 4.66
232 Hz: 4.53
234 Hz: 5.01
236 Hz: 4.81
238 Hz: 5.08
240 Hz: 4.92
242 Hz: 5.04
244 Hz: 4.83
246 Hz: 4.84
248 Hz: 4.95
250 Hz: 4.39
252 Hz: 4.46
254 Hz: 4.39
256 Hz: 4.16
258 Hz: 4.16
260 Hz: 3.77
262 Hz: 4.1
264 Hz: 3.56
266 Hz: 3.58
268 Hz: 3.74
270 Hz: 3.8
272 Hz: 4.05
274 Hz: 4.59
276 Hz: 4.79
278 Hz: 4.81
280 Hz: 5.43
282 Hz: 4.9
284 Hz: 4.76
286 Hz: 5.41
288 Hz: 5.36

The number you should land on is 1.4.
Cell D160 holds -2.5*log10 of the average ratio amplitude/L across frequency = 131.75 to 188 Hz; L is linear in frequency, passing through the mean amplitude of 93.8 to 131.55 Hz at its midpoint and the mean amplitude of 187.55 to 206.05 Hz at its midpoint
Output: -0.20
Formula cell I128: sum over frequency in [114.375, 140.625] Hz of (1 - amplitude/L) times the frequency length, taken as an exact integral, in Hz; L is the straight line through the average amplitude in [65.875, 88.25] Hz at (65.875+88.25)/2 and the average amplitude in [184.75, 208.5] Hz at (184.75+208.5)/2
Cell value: 9.5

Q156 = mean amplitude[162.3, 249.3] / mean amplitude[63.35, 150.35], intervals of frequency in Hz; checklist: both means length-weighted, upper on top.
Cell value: 1.14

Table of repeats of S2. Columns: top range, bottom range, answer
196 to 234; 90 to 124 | 1.30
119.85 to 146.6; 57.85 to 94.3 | 0.75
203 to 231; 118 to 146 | 1.27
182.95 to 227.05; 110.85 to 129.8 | 1.88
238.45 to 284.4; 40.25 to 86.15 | 0.85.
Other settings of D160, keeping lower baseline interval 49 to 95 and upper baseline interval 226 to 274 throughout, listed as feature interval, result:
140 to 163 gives -0.08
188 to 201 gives -0.04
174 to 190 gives -0.08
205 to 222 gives -0.01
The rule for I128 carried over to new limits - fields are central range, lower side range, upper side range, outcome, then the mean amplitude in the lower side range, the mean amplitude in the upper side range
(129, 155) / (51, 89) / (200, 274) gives 0.5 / 5.11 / 4.49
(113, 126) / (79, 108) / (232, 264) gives 6.5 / 4.63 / 4.56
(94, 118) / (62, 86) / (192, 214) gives 6.4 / 5.14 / 4.68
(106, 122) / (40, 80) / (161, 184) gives 7.2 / 5.2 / 5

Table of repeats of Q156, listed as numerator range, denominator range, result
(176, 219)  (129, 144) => 1.10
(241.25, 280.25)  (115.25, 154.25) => 1.12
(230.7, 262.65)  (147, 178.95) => 0.90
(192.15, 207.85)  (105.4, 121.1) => 1.63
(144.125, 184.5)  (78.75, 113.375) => 1.15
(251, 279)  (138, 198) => 0.83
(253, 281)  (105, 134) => 1.43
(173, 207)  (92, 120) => 1.34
